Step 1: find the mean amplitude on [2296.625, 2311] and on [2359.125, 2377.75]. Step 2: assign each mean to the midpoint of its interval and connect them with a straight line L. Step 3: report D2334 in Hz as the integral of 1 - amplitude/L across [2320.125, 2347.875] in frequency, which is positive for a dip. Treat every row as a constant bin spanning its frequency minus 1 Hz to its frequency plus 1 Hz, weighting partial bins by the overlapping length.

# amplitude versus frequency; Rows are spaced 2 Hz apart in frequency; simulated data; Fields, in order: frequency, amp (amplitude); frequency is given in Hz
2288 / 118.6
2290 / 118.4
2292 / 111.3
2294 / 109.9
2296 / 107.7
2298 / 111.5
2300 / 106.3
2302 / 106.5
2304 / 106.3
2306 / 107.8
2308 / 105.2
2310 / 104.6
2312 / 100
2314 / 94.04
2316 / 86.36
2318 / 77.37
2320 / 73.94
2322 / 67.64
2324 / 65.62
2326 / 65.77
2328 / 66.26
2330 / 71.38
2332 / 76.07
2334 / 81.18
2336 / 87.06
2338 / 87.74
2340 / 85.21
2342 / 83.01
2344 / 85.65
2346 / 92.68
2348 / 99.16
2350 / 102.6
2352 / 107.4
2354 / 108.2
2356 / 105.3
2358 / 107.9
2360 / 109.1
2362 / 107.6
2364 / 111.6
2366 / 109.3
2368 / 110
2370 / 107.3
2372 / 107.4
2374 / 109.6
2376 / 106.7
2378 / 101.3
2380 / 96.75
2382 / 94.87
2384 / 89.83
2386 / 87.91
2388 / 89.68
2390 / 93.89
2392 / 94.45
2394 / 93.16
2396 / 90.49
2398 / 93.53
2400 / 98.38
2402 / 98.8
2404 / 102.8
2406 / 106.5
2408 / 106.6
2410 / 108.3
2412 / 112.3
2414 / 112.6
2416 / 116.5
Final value 7.48 Hz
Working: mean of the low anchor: 107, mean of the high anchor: 108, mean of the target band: 78.6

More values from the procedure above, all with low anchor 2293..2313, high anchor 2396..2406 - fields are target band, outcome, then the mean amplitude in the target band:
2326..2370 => 3.5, 94.6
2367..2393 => 0.3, 99.2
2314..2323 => 2.3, 78.3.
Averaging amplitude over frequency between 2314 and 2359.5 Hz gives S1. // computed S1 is 86.1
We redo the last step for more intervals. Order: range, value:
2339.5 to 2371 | 102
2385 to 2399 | 91.9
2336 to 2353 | 92.6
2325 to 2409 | 96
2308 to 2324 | 86.2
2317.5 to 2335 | 71.5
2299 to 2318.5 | 100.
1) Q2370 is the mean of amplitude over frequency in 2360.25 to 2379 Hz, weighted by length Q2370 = 108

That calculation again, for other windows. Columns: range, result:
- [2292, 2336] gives 90.5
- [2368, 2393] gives 98.8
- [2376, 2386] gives 96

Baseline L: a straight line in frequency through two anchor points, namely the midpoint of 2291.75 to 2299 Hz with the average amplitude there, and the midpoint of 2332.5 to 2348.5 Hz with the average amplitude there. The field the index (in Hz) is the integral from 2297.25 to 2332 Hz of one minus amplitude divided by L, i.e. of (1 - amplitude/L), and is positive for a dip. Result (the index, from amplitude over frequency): 4.2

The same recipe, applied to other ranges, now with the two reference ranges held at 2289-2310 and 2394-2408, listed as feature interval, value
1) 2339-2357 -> 1.3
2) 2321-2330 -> 3.3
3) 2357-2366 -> -0.6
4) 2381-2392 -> 0.9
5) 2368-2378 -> -0.6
